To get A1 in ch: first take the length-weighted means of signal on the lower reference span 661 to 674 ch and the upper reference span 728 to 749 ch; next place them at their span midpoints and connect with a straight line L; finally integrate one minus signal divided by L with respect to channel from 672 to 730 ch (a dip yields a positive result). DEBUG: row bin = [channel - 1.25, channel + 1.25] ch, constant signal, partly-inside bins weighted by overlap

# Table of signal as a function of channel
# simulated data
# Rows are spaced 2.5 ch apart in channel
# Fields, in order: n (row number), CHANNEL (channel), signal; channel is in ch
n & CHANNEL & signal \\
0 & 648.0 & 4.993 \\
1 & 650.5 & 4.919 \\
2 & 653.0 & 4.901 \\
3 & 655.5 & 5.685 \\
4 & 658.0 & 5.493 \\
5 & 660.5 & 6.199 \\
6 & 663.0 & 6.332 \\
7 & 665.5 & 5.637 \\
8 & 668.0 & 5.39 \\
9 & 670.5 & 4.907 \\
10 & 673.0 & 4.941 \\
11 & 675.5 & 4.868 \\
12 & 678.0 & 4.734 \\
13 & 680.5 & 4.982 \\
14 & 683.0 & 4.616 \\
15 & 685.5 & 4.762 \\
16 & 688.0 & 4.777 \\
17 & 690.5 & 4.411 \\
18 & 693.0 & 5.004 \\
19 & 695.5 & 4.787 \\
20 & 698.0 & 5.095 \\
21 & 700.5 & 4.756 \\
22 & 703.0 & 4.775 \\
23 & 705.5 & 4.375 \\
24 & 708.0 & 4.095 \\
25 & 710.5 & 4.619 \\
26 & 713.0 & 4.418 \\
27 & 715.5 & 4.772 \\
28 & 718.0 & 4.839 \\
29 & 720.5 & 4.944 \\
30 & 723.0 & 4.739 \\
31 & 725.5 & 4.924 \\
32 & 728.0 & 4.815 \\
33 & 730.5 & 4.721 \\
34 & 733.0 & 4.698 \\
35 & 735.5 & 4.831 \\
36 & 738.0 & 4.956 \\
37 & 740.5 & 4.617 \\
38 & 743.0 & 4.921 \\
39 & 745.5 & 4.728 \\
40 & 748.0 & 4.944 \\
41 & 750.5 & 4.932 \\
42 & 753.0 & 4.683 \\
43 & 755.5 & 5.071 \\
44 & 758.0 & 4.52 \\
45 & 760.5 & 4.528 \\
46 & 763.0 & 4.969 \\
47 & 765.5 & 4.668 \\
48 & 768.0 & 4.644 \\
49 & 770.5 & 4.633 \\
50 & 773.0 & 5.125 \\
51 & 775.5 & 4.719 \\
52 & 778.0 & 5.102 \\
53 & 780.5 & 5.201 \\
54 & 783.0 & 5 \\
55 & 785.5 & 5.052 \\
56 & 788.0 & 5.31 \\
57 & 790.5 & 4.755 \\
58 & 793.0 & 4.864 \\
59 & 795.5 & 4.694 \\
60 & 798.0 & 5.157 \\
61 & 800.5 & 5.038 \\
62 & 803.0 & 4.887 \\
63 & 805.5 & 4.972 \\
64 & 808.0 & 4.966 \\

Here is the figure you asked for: 4.8 ch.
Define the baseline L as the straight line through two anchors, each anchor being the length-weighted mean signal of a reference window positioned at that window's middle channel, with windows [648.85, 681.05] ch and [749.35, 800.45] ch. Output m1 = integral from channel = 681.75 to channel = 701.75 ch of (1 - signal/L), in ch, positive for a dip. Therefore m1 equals 1.7 ch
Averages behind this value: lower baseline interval 5.31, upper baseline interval 4.88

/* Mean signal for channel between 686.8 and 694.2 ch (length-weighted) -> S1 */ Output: 4.73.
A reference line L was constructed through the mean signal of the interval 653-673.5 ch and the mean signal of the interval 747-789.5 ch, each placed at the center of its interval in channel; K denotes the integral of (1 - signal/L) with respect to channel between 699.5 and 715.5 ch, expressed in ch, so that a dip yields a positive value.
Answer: 2.3 ch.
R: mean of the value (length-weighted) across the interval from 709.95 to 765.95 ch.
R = 4.78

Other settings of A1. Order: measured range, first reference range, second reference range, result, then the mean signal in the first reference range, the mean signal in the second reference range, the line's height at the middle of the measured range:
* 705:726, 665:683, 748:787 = 1.3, 5.01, 4.86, 4.94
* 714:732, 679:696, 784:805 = 0.1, 4.76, 4.97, 4.83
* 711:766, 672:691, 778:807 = 1.2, 4.77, 5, 4.89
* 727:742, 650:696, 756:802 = 0.7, 5.13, 4.89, 4.99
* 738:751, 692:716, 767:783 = -0.1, 4.66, 4.92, 4.81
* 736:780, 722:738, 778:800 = 0.8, 4.8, 5.01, 4.9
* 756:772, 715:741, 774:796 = 0.7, 4.81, 4.98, 4.92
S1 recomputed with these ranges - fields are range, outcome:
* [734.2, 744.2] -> 4.83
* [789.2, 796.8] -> 4.78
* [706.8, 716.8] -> 4.48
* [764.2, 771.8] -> 4.65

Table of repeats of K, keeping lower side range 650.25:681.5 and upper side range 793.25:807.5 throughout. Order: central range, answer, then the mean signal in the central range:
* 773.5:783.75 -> 0.0 ch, 5.01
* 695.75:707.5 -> 1.1 ch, 4.71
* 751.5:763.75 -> 0.8 ch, 4.75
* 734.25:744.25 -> 0.6 ch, 4.83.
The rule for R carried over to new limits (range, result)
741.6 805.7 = 4.89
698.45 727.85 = 4.68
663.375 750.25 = 4.82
